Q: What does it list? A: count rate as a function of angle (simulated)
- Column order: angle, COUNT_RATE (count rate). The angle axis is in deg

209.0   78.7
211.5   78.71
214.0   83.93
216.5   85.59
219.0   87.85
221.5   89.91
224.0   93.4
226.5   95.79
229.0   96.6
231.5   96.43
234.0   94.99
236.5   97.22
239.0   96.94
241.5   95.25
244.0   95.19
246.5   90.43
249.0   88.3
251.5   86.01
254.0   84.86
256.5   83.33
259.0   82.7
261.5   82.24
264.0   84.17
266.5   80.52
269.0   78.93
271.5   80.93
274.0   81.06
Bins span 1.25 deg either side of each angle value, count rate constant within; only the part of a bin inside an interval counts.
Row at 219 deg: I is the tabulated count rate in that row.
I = 87.85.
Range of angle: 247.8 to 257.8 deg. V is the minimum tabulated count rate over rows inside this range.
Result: 83.33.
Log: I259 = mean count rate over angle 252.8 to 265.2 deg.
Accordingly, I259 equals 83.5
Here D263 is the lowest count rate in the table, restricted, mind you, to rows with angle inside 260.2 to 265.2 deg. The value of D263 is 82.24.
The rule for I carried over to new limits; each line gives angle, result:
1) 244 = 95.19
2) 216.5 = 85.59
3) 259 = 82.7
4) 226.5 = 95.79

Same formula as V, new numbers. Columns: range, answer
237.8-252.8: 86.01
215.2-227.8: 85.59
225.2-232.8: 95.79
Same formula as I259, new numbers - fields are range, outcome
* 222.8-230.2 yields 95.3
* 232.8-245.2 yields 95.9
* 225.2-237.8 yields 96.2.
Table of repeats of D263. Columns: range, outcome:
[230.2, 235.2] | 94.99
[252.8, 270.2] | 78.93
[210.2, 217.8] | 78.71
